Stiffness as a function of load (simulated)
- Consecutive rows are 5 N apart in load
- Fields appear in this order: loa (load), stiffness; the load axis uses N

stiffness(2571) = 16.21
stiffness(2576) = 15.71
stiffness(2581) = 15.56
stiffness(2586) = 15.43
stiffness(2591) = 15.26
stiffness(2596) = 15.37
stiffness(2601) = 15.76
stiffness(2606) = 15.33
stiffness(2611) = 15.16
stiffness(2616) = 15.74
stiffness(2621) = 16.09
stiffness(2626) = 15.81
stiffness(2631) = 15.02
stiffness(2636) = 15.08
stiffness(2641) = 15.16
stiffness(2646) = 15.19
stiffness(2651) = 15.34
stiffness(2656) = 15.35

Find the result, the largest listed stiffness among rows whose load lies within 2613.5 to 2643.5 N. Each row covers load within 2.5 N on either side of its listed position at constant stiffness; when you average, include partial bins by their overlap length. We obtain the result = 16.09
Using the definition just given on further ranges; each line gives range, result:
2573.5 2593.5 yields 15.71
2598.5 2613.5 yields 15.76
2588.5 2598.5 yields 15.37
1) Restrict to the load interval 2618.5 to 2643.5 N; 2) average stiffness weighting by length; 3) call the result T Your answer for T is 15.4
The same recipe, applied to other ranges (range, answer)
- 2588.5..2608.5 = 15.4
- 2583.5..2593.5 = 15.3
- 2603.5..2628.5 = 15.6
